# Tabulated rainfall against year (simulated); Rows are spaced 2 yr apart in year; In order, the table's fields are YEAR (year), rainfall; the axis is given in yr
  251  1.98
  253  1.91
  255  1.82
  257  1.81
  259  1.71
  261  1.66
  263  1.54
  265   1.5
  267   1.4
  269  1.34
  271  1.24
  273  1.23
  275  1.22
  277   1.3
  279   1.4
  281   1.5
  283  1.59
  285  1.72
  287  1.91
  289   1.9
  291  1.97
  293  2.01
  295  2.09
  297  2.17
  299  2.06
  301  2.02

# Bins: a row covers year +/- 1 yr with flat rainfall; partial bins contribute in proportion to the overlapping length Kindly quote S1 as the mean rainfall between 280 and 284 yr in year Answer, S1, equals 1.54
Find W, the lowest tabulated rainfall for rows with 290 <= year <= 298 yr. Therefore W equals 1.97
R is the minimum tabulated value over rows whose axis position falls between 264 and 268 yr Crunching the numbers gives 1.4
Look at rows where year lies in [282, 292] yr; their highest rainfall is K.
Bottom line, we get 1.97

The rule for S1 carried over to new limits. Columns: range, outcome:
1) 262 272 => 1.4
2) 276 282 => 1.4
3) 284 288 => 1.81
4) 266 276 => 1.29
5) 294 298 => 2.13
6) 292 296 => 2.05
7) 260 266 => 1.57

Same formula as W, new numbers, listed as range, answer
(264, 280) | 1.22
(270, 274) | 1.23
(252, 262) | 1.66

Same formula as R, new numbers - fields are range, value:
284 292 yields 1.72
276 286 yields 1.3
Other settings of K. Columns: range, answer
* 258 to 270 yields 1.71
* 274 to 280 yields 1.4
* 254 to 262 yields 1.82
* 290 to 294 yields 2.01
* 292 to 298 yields 2.17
